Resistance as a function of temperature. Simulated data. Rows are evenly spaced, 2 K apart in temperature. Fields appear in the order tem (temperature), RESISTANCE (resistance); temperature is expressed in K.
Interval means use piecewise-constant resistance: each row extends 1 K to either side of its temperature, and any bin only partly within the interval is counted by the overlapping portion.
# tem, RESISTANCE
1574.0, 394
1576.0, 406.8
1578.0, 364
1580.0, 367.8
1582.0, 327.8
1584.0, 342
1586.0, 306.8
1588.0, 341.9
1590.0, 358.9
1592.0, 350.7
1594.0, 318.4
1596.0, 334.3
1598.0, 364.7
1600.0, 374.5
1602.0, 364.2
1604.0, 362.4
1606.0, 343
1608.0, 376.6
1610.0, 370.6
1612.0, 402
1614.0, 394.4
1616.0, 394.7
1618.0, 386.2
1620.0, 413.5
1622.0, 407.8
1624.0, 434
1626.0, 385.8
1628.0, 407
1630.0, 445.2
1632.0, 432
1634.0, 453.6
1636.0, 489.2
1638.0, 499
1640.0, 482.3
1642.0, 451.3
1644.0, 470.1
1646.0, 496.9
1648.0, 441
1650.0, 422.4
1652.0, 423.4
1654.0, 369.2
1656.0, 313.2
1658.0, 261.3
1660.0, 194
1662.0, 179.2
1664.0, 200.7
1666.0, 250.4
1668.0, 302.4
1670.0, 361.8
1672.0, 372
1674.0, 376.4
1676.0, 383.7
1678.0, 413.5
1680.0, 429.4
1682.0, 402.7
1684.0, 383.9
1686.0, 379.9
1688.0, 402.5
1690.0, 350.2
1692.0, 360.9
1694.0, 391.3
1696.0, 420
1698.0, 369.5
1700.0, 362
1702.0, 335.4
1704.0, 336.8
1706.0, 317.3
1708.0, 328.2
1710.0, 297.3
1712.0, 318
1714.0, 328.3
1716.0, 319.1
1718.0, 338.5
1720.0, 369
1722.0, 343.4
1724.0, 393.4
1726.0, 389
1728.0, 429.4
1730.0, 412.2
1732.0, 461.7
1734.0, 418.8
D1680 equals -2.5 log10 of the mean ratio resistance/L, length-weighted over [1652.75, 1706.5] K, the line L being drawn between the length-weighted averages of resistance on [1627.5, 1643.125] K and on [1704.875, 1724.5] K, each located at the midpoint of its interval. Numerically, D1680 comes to 0.13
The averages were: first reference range 459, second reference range 334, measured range 342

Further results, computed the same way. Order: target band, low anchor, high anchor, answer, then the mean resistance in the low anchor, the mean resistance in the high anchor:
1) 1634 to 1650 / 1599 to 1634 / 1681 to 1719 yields -0.22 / 395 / 355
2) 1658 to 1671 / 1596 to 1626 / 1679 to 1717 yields 0.43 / 383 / 360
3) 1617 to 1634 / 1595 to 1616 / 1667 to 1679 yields -0.13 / 370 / 368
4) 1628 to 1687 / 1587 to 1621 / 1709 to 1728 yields -0.07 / 368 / 348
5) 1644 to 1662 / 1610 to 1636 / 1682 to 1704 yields 0.11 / 414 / 375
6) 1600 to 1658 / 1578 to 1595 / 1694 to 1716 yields -0.20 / 341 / 343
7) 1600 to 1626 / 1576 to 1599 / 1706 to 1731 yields -0.12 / 346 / 354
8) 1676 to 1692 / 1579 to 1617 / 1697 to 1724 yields -0.15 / 358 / 338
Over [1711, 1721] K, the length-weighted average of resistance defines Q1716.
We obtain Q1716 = 335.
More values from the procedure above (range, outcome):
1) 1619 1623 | 411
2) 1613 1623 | 399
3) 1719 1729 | 385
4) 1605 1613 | 373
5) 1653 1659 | 315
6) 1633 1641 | 481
